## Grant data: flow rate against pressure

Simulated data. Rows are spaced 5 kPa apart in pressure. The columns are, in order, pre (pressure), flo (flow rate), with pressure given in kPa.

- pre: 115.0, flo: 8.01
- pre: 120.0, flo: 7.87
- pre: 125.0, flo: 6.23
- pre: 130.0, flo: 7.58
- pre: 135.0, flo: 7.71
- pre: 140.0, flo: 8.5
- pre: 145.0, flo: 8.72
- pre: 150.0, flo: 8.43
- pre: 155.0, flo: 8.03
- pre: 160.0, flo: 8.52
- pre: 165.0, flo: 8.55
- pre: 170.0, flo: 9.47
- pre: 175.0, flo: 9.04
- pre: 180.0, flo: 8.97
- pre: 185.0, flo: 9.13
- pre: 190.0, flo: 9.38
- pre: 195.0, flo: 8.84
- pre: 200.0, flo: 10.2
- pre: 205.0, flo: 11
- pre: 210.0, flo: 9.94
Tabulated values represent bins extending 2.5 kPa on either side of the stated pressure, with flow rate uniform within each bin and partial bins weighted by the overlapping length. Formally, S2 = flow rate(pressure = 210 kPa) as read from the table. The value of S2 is 9.94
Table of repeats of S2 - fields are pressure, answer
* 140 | 8.5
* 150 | 8.43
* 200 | 10.2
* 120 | 7.87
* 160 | 8.52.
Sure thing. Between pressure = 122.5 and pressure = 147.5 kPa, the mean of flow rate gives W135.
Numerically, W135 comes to 7.75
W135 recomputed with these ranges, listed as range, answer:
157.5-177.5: 8.89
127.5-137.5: 7.64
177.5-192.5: 9.16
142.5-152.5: 8.57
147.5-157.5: 8.23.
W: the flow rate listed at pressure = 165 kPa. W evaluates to 8.55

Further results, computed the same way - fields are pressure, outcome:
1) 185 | 9.13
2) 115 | 8.01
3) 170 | 9.47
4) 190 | 9.38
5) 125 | 6.23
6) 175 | 9.04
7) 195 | 8.84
